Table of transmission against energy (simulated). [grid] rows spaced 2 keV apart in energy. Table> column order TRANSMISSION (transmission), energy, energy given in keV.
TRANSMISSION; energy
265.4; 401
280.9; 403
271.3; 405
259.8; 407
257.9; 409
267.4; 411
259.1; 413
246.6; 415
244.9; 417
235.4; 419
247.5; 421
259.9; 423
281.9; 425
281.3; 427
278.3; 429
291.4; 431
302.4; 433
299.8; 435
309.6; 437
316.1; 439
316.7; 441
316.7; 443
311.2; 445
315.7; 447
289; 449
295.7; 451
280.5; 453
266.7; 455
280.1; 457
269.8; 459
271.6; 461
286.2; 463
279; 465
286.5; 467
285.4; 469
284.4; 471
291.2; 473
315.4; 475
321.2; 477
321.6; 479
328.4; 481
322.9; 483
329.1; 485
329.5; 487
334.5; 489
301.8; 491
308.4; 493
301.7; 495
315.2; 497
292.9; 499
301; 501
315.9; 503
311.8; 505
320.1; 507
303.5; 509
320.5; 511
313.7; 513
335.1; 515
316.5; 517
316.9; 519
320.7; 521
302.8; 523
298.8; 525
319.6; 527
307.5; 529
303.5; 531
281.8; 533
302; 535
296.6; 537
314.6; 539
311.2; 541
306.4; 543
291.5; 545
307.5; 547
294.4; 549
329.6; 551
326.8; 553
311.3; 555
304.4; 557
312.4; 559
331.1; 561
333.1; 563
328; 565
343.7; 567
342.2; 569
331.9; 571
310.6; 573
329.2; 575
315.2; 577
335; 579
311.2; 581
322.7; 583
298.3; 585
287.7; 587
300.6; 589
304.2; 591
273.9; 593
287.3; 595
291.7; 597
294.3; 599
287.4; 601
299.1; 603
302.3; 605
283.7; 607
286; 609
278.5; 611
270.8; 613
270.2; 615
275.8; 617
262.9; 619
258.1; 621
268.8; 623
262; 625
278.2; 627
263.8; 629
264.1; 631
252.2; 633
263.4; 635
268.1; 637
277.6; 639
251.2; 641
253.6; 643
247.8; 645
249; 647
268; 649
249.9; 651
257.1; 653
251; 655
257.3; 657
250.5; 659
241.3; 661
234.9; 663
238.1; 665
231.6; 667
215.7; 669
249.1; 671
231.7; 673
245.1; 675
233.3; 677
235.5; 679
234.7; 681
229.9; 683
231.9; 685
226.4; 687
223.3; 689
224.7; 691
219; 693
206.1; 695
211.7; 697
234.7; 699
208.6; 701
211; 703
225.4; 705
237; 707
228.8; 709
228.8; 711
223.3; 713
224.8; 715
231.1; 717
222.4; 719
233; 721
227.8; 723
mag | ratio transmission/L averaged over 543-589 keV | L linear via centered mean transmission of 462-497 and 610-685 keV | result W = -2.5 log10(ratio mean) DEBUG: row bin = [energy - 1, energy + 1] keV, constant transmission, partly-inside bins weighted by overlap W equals -0.14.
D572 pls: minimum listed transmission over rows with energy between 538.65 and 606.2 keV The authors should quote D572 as 273.9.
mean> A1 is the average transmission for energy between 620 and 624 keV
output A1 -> 263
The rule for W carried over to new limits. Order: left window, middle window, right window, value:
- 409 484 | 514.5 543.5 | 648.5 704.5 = -0.15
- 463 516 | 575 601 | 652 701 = -0.12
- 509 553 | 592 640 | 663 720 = -0.04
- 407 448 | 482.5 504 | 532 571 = -0.05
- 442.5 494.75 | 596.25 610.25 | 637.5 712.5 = -0.13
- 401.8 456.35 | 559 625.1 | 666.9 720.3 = -0.21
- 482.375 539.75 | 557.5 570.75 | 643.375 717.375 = -0.15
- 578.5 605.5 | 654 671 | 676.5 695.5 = 0.02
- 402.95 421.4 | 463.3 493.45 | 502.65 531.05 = -0.06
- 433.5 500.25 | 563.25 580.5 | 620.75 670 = -0.20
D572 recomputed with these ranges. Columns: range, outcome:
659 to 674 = 215.7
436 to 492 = 266.7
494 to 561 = 281.8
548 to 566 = 294.4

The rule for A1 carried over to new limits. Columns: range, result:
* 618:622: 260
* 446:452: 300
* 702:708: 224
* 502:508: 316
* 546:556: 314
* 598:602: 291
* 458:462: 271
